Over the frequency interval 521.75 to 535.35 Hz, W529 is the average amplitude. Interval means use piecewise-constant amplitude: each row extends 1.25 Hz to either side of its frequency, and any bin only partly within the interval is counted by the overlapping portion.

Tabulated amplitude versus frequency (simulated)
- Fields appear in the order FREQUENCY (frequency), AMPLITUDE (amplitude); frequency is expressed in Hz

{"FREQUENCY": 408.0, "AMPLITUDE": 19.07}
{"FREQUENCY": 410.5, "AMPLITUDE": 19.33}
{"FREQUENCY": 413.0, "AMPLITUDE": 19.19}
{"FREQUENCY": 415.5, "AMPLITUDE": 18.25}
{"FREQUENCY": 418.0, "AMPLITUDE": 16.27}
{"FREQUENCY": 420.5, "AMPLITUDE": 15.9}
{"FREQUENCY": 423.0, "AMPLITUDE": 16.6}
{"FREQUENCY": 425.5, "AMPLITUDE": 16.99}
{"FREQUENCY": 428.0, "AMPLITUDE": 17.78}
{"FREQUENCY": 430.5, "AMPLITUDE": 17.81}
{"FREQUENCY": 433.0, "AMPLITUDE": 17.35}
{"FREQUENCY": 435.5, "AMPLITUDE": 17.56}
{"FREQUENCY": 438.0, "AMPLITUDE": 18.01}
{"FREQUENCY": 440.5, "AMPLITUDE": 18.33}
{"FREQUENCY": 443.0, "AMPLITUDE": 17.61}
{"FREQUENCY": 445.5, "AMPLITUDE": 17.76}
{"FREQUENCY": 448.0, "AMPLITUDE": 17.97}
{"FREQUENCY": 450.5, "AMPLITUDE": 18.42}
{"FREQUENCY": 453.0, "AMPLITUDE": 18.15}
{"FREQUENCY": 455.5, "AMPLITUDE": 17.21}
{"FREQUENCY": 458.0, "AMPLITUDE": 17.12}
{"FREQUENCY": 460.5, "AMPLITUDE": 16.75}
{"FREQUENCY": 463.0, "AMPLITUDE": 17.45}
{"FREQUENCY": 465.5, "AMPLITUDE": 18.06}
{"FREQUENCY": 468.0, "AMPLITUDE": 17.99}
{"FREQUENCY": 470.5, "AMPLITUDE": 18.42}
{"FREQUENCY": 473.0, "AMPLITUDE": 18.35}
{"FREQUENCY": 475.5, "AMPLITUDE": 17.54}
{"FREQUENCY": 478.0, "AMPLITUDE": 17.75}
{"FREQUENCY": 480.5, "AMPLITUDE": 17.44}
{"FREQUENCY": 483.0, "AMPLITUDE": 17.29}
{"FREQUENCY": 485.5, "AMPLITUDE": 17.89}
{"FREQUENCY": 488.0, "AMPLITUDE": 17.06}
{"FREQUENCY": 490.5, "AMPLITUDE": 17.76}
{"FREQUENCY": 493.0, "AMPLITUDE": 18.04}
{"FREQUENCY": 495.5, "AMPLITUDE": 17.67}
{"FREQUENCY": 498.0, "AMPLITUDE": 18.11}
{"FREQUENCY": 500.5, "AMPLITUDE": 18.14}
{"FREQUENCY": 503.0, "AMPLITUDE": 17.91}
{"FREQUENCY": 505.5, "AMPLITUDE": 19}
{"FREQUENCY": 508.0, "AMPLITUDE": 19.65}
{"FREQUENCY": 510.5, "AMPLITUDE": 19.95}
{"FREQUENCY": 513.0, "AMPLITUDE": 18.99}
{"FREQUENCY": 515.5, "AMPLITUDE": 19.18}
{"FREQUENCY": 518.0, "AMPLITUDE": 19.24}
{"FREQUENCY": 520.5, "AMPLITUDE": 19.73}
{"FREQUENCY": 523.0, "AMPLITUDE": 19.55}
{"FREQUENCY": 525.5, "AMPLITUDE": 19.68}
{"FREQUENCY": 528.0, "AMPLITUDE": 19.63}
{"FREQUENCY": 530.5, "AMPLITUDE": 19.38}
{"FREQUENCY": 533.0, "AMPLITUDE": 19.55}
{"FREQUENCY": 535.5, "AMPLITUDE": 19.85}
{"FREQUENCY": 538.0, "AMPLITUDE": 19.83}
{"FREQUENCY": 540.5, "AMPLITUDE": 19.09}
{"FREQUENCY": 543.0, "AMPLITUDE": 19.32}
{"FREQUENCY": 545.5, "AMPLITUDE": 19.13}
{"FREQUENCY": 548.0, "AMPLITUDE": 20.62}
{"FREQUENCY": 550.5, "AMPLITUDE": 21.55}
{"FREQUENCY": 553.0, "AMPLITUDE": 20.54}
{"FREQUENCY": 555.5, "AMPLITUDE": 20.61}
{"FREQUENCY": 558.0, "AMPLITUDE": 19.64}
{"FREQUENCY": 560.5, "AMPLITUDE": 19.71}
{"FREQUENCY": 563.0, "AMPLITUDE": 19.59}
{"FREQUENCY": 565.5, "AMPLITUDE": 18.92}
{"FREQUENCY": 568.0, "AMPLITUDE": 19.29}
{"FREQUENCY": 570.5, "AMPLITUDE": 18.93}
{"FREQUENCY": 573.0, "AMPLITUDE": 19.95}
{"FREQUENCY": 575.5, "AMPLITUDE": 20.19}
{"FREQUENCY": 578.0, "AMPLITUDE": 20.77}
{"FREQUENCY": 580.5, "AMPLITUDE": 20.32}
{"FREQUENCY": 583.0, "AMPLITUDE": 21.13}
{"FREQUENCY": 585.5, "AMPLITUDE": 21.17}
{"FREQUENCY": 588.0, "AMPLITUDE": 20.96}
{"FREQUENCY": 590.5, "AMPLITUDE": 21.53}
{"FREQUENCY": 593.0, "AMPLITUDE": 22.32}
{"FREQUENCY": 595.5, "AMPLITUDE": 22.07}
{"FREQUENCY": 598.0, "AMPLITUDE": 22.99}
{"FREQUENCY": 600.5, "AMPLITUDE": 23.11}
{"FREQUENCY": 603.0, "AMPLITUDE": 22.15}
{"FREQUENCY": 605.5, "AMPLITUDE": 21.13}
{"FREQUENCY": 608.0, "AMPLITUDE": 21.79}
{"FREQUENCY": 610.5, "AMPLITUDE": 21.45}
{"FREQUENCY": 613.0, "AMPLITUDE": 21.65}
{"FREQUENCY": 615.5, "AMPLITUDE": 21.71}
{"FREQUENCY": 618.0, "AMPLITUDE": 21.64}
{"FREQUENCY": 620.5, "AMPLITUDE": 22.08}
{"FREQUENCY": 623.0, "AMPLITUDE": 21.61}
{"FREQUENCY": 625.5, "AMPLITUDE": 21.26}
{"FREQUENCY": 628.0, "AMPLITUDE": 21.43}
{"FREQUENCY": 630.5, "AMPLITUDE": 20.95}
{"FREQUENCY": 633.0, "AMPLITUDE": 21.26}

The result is 19.6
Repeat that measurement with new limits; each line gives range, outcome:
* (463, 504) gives 17.8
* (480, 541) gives 18.8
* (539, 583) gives 19.9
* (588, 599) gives 22.1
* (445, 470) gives 17.7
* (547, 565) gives 20.3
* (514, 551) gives 19.6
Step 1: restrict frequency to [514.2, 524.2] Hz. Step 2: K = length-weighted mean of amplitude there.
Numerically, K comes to 19.4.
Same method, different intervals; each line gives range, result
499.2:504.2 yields 18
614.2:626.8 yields 21.7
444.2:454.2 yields 18.1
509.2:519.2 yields 19.3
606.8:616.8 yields 21.6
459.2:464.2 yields 17.1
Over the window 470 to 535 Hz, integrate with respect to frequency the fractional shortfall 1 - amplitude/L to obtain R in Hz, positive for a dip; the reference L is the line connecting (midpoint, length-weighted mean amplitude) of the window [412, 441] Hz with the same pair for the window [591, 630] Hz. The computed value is 2.4 Hz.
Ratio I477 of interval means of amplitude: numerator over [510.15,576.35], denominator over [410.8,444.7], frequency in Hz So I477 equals 1.12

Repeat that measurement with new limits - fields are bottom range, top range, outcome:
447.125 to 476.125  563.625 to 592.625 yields 1.14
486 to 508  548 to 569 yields 1.11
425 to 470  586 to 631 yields 1.23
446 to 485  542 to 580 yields 1.12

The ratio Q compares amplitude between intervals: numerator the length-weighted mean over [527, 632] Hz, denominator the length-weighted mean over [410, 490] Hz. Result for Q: 1.17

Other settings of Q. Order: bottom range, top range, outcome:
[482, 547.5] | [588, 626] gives 1.16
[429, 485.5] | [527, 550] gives 1.11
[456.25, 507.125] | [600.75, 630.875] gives 1.22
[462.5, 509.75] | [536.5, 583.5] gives 1.11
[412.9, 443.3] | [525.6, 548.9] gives 1.12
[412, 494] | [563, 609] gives 1.19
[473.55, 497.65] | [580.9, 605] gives 1.24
